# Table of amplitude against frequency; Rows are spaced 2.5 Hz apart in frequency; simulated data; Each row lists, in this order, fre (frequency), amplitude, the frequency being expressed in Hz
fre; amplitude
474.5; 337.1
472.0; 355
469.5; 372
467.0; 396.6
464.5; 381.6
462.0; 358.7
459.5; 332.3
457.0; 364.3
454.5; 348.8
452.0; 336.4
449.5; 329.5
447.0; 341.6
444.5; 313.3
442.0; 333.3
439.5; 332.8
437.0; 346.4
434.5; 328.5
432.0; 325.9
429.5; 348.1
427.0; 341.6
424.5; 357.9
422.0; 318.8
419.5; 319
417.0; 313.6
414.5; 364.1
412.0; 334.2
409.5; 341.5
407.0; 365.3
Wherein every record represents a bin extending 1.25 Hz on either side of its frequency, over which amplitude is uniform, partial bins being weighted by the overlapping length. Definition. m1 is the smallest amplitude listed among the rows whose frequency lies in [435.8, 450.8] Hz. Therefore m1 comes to 313.3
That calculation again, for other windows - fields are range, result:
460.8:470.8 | 358.7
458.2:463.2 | 332.3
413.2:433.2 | 313.6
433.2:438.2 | 328.5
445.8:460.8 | 329.5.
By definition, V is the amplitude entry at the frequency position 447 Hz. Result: 341.6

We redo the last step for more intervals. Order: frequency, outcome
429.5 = 348.1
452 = 336.4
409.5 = 341.5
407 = 365.3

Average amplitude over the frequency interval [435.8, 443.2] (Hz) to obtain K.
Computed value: 337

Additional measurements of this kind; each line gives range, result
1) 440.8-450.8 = 329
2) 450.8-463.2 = 348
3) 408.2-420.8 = 335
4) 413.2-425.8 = 335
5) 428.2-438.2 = 337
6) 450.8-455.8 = 343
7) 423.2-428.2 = 350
